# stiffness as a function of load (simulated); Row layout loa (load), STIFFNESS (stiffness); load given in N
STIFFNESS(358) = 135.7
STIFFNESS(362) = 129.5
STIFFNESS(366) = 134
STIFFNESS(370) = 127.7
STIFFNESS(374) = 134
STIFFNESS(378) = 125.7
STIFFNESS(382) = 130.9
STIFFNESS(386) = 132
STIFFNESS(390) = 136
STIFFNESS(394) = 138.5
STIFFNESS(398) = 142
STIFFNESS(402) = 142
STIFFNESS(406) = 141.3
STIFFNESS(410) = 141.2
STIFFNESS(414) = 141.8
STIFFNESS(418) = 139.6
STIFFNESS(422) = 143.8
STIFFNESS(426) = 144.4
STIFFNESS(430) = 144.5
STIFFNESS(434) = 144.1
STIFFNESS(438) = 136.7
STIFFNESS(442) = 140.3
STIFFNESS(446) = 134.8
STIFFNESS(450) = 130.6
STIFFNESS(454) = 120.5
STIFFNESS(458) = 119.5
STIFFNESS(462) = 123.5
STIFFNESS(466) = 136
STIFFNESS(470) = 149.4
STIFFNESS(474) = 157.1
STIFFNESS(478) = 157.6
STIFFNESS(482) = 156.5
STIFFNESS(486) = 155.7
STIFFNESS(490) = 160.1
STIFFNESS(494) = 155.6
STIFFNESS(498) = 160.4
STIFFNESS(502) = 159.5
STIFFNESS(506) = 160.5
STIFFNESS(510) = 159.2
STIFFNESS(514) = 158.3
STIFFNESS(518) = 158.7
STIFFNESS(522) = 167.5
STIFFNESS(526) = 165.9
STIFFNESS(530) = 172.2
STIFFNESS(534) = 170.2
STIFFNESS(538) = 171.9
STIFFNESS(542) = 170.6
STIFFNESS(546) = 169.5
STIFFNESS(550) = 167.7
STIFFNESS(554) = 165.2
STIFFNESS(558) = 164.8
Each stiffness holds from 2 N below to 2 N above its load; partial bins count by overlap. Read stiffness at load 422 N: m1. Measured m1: 143.8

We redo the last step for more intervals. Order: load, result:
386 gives 132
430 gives 144.5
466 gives 136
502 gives 159.5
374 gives 134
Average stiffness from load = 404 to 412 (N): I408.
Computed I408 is 141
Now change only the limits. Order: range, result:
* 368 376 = 131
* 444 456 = 129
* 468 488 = 155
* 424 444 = 142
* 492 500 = 158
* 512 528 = 163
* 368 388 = 130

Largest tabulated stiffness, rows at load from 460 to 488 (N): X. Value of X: 157.6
